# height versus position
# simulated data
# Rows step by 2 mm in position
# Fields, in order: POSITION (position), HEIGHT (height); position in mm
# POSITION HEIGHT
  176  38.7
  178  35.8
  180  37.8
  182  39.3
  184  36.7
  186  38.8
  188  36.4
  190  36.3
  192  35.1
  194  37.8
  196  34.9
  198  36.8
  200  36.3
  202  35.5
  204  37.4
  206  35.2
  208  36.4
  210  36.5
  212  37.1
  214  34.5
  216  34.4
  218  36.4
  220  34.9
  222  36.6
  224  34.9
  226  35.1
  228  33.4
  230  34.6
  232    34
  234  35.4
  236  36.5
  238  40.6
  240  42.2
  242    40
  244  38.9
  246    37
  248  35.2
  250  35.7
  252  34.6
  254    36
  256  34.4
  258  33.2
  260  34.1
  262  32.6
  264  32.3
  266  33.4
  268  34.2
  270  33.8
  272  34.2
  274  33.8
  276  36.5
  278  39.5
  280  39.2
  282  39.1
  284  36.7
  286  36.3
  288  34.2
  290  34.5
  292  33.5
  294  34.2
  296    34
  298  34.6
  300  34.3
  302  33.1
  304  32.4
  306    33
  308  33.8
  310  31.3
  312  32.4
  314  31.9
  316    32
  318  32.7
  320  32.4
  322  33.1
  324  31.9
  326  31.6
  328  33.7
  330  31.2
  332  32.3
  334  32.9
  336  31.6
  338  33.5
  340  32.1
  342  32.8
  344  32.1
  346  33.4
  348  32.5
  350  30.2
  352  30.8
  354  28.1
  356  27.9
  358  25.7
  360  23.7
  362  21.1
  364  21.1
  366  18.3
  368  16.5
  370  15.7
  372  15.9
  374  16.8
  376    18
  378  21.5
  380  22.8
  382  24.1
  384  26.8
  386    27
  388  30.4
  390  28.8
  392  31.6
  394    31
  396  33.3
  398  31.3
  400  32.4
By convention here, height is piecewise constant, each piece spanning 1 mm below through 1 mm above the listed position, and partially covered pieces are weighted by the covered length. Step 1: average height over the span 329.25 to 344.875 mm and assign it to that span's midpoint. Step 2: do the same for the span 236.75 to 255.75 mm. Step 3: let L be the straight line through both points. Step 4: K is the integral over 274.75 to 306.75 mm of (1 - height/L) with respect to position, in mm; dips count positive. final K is -0.2 mm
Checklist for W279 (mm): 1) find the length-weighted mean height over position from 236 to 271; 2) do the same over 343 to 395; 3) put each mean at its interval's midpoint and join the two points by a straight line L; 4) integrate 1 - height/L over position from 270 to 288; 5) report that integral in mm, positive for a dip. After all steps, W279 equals -1.7 mm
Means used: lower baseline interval 35.8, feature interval 36.6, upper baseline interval 25.1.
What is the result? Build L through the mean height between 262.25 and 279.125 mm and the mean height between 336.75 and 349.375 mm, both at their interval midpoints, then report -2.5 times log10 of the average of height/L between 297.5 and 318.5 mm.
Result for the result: 0.03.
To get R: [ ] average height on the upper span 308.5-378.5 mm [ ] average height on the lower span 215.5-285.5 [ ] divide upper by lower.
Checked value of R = 0.8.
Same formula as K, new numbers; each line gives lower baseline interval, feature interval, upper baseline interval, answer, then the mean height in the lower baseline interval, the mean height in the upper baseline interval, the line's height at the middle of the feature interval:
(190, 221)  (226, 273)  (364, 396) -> -3.9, 36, 23.3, 32.8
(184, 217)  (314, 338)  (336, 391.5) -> -3.6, 36.2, 25.6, 28.1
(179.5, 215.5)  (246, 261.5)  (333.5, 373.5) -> -0.9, 36.6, 26.6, 33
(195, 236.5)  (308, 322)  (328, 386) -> -1.6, 35.6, 26.2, 29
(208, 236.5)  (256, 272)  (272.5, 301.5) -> 0.9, 35.3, 35.7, 35.5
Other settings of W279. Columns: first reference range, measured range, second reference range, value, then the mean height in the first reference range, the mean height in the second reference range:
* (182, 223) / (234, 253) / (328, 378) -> -2.3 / 36.3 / 26.5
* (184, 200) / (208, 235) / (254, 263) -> 0.1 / 36.6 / 33.8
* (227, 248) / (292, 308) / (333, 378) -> -1.3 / 37.2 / 25.8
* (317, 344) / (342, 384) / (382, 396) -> 9.1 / 32.4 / 29.2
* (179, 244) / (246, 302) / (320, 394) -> -4.2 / 36.5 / 27.3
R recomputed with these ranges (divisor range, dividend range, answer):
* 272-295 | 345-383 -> 0.65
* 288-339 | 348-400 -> 0.76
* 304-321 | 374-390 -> 0.75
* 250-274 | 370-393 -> 0.70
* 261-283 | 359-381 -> 0.54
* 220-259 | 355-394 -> 0.64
